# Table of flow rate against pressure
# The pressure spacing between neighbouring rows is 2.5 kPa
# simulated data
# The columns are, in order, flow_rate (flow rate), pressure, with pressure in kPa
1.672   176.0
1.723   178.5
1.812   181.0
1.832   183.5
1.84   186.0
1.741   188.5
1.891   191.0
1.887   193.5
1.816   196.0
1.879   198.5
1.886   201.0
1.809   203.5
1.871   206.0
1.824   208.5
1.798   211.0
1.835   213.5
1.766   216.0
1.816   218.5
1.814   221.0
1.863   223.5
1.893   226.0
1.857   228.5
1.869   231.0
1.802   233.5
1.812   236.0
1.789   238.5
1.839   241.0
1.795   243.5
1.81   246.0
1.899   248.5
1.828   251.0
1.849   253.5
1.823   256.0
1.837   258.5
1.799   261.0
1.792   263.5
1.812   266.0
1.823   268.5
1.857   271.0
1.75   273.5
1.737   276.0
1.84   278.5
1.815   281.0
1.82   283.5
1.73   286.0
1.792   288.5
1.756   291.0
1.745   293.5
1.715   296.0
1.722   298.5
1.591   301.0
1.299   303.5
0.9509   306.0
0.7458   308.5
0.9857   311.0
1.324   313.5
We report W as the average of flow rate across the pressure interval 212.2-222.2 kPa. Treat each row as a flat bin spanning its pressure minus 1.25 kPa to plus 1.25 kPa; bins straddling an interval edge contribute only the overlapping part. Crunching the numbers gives 1.81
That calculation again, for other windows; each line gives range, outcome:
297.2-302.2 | 1.66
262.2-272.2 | 1.82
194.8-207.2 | 1.85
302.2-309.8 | 1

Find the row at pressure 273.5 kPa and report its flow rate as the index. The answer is 1.75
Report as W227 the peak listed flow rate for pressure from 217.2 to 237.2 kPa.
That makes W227 1.893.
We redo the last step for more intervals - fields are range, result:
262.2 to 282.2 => 1.857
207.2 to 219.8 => 1.835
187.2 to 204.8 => 1.891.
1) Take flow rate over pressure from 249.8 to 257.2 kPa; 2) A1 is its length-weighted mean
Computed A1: 1.83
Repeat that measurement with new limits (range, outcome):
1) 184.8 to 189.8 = 1.79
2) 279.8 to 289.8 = 1.79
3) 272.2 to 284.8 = 1.79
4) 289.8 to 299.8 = 1.73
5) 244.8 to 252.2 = 1.85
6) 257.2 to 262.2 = 1.82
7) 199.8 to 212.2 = 1.84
